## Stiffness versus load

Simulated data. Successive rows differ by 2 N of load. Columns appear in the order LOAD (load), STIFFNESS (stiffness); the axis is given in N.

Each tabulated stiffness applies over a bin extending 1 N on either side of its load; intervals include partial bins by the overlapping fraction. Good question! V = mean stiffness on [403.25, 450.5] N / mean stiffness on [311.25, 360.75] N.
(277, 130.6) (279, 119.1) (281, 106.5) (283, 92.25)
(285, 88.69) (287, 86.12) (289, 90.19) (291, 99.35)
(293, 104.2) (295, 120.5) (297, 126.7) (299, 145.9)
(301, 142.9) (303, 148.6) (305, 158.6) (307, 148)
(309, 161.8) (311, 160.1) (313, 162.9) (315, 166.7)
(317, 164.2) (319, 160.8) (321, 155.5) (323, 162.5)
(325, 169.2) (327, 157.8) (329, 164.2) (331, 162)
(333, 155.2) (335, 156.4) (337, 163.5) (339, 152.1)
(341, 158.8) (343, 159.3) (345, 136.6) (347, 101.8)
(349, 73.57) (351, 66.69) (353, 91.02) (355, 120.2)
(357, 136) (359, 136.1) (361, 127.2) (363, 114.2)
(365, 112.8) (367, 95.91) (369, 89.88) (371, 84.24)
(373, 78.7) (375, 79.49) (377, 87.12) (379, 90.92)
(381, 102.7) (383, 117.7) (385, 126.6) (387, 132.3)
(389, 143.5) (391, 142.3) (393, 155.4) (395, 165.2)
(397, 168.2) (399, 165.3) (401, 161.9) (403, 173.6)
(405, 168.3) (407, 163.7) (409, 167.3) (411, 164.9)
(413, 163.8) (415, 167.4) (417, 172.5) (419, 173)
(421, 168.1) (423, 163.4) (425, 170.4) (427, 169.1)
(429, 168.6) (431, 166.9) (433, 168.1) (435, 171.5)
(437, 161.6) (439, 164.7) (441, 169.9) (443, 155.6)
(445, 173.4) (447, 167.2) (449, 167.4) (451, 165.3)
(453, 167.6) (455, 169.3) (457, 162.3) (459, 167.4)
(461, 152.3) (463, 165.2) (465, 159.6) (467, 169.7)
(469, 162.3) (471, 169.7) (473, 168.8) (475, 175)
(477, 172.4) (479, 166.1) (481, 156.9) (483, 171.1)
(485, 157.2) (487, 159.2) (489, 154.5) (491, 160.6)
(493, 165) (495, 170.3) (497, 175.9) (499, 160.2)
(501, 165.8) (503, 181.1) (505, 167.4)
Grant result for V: 1.17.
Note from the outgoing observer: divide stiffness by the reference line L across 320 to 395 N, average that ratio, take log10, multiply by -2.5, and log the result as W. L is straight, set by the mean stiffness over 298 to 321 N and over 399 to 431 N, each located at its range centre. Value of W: 0.26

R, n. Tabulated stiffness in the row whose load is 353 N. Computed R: 91.02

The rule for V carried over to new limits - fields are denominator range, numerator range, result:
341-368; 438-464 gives 1.44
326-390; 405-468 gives 1.37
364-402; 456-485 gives 1.37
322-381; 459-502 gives 1.34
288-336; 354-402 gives 0.83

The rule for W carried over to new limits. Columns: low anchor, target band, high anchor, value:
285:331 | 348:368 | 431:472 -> 0.37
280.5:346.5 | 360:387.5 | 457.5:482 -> 0.42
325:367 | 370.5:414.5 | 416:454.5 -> 0.11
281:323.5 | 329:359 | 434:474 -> 0.08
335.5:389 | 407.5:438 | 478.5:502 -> -0.22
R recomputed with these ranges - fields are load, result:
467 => 169.7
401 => 161.9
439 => 164.7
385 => 126.6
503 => 181.1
